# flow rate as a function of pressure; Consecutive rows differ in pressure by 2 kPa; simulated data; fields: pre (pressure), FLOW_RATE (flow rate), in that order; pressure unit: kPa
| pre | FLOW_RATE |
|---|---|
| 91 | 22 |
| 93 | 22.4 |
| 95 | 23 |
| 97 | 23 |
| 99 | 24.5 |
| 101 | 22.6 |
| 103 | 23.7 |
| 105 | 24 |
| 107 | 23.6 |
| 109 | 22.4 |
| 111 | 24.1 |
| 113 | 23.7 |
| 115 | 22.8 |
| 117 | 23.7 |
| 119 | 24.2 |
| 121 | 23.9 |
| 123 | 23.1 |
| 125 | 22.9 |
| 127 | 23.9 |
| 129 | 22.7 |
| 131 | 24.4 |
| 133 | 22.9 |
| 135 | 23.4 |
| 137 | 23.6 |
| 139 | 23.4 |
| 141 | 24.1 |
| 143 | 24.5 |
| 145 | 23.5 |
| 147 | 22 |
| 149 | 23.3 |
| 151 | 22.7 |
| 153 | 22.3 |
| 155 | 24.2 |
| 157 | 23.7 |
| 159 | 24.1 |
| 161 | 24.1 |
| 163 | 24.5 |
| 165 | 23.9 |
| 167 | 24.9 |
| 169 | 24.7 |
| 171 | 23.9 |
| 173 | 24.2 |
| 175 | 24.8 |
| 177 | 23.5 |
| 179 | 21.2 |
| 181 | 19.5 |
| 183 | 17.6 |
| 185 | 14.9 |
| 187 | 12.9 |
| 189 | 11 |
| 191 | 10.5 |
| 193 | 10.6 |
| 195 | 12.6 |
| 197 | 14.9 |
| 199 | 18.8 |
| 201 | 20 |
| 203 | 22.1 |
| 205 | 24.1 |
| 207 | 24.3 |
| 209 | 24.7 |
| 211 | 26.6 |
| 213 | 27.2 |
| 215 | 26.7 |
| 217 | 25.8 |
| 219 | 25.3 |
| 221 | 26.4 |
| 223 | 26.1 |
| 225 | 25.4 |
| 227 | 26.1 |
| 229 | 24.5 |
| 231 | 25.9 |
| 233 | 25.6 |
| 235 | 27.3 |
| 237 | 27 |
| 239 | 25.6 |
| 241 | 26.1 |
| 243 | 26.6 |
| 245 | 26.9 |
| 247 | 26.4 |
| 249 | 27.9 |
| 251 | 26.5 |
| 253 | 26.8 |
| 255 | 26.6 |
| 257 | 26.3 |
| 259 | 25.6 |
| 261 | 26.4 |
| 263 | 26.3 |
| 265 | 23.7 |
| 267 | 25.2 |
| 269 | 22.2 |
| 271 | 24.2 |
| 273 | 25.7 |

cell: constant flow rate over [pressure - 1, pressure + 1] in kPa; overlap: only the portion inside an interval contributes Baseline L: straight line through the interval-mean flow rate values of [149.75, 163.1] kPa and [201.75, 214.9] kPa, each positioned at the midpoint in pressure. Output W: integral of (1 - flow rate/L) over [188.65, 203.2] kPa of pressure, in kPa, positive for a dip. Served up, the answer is 5.76 kPa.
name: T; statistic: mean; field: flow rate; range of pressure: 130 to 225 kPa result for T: 22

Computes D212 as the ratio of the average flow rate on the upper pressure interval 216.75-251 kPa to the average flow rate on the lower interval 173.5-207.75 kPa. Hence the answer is 1.5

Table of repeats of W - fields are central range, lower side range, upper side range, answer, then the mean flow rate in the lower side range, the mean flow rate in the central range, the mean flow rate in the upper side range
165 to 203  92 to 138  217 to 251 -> 9.7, 23.4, 18.6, 26.2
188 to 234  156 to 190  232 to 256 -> 4.5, 21.4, 22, 26.6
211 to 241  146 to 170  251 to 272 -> -1.5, 23.7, 26.1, 25.4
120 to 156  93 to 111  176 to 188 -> -4.0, 23.3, 23.4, 18.3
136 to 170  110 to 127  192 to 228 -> -0.8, 23.6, 23.7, 22.6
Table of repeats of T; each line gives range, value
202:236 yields 25.5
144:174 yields 23.7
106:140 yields 23.5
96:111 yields 23.4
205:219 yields 25.7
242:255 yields 26.8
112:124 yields 23.6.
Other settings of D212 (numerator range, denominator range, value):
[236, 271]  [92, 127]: 1.11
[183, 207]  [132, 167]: 0.68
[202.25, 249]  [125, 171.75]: 1.09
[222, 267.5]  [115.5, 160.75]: 1.11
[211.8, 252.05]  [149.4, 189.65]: 1.21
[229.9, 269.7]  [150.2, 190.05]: 1.21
